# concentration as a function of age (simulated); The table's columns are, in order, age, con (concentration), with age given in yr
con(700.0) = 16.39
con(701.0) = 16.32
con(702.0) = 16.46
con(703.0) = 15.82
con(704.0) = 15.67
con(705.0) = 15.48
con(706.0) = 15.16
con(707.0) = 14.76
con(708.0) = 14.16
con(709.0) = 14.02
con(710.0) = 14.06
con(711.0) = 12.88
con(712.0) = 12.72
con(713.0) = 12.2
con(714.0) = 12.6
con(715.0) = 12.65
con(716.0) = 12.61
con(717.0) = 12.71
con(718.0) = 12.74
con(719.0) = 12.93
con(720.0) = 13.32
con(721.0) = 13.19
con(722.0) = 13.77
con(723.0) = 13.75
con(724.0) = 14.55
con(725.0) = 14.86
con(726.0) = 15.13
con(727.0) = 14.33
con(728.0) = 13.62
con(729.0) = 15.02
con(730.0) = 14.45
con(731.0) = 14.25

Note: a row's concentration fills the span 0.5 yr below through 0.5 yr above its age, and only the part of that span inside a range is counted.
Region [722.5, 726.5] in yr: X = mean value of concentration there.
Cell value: 14.6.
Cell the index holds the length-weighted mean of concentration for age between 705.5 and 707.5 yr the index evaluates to 15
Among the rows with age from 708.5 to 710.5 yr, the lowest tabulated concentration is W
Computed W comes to 14.02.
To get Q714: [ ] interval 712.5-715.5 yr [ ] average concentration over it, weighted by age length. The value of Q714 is 12.5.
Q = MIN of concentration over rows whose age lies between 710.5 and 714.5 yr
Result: 12.2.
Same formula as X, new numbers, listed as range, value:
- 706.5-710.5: 14.2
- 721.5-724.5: 14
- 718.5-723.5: 13.4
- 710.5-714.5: 12.6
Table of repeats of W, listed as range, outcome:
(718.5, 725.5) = 12.93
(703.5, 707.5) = 14.76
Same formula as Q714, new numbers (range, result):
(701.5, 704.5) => 16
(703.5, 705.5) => 15.6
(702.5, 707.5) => 15.4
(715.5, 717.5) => 12.7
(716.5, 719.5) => 12.8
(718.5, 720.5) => 13.1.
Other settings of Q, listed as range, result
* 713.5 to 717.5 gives 12.6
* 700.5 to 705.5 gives 15.48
